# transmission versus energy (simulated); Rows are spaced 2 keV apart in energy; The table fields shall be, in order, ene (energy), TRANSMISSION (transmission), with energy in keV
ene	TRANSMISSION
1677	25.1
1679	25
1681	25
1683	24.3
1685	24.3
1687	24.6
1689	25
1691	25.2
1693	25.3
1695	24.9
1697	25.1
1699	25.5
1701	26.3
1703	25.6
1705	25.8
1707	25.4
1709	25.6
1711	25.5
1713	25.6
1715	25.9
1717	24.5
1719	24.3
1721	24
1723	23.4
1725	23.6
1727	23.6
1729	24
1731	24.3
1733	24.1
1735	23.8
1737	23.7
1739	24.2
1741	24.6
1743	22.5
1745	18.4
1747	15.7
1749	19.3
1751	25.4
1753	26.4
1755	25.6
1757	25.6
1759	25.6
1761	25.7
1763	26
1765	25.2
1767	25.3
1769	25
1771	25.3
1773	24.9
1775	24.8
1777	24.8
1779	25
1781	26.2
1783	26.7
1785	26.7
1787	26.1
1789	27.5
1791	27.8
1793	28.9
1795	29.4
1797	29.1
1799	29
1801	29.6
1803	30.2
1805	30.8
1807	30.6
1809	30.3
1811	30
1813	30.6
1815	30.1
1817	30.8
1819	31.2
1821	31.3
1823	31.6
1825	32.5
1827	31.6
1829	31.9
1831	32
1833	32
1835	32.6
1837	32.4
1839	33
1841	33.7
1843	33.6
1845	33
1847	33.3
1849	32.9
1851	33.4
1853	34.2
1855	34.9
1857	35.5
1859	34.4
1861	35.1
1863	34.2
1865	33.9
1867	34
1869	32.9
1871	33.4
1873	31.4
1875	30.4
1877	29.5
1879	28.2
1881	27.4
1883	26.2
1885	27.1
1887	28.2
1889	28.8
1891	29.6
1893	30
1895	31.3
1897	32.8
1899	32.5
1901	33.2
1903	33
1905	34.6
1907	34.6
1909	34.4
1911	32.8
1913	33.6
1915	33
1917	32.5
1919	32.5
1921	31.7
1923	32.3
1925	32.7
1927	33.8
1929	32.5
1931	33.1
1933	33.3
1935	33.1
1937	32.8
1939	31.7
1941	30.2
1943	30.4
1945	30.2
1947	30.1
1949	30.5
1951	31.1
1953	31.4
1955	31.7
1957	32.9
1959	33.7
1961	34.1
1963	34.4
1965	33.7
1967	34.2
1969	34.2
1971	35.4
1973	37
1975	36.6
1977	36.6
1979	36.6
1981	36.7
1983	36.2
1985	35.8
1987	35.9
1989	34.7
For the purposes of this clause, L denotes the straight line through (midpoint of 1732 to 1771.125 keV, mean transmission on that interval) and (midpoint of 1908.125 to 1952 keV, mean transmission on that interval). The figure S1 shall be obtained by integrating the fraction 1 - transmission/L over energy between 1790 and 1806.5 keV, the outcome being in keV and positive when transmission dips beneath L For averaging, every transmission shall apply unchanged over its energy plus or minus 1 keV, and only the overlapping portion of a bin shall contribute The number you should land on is -2.1 keV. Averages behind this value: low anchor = 23.8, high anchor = 32.2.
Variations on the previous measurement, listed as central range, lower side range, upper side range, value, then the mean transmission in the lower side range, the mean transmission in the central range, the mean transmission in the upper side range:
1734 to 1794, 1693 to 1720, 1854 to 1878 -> 7.45 keV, 25.4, 24.8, 33.3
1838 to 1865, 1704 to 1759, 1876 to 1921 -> -4.44 keV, 23.9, 33.9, 31.2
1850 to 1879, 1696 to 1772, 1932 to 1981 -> -3.58 keV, 24.4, 33.2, 33.2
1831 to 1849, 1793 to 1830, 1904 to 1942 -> -1.01 keV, 30.5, 32.9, 32.9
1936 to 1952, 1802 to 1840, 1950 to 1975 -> 1.23 keV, 31.3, 30.9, 33.8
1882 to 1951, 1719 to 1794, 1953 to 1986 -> 1.23 keV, 24.6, 31.7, 34.9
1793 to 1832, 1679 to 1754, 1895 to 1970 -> -3.70 keV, 24.2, 30.6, 32.7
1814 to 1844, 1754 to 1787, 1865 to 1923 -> -3.88 keV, 25.5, 32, 31.5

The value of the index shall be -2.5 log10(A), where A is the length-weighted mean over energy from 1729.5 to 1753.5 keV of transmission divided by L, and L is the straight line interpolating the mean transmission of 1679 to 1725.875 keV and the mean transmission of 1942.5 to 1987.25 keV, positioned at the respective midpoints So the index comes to 0.16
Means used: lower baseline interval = 25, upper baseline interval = 33.9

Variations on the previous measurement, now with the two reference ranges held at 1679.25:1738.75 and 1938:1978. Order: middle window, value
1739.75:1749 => 0.27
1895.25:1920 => -0.06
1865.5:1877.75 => -0.07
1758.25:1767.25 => 0.04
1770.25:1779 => 0.08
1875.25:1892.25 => 0.08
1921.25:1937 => -0.03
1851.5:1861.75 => -0.17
